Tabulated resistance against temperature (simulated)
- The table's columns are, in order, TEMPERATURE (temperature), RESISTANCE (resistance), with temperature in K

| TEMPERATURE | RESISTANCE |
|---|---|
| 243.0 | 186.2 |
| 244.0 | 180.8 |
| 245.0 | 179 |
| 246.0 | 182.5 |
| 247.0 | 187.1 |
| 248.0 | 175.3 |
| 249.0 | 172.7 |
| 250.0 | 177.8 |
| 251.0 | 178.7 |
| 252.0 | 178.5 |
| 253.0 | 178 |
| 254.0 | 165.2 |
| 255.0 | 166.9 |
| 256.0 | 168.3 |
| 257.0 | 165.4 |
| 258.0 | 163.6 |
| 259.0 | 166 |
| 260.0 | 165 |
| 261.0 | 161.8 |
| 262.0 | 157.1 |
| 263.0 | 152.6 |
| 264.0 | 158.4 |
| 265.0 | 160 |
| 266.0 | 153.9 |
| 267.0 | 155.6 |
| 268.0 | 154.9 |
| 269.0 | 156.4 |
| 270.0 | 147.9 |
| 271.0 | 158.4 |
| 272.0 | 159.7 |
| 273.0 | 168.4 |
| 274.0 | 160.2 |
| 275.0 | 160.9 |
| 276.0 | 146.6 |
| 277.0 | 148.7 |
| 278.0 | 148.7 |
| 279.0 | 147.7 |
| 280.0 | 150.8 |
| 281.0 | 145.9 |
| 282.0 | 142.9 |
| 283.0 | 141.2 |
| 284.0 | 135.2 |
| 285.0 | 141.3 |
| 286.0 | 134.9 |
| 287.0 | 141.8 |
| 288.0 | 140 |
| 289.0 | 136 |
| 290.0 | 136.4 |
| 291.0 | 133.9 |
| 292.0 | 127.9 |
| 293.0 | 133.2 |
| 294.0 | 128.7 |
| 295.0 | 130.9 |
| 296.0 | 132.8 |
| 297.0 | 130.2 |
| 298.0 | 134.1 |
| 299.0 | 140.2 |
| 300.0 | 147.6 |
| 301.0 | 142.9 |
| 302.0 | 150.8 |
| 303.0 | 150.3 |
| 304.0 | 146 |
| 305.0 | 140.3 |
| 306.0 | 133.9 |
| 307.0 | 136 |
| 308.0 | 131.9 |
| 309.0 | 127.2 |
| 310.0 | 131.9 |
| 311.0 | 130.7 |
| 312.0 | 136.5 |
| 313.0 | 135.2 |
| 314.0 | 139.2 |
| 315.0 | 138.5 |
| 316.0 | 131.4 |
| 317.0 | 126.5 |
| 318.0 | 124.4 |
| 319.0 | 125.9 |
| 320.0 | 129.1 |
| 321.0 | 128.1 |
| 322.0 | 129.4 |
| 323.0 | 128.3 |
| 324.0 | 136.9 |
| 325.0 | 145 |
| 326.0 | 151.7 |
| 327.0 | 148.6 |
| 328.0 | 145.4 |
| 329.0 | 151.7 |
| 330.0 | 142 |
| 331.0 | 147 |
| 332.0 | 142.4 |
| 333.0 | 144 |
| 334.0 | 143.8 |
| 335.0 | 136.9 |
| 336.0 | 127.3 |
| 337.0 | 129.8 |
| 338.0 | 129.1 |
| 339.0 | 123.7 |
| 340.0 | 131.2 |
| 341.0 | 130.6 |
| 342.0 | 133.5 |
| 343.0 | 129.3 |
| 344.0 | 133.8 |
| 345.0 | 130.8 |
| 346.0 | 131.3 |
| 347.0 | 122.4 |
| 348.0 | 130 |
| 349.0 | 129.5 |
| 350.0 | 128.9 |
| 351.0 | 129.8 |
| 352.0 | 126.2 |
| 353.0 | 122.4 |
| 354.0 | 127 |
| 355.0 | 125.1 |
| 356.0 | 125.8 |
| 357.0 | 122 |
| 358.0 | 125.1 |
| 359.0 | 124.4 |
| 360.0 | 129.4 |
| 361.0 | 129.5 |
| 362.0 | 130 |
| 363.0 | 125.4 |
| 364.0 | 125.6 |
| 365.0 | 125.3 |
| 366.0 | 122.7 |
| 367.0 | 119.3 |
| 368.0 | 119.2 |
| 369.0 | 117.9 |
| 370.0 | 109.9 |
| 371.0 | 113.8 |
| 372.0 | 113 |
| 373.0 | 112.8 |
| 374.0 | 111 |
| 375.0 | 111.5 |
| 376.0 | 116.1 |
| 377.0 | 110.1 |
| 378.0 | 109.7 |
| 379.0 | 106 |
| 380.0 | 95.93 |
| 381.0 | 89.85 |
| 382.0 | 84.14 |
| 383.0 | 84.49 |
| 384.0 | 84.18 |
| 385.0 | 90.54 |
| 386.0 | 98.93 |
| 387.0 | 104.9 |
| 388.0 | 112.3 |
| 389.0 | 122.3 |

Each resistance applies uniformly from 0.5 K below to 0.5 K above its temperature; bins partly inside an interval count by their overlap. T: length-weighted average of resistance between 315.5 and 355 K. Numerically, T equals 133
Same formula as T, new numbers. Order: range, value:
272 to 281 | 154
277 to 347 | 137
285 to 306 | 138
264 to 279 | 156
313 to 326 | 133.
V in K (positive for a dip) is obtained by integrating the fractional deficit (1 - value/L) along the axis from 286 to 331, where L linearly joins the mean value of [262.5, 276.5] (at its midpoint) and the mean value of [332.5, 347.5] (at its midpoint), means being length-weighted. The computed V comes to 1.92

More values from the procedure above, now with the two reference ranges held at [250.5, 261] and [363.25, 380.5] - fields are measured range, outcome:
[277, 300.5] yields 2.3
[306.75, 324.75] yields 1.2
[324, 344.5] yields -1.0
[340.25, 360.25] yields -0.5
